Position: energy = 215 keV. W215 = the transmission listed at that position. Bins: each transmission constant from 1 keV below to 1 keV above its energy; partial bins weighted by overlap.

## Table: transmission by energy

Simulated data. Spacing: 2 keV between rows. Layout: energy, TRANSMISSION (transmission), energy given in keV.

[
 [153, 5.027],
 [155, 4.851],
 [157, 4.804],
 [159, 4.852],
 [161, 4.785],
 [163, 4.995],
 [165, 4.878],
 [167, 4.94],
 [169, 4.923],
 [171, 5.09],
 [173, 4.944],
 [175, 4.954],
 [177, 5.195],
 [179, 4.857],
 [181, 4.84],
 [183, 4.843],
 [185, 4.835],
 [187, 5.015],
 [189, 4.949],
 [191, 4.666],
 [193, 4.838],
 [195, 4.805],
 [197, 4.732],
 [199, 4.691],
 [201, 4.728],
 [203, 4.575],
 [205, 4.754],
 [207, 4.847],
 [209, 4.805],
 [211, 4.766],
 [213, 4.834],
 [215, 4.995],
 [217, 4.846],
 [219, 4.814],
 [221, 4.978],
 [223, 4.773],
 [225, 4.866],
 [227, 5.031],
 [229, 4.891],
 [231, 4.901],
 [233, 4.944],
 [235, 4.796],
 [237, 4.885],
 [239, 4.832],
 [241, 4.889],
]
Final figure 4.995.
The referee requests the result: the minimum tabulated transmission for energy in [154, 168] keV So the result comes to 4.785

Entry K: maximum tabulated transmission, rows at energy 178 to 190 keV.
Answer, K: 5.015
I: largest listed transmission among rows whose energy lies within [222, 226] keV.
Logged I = 4.866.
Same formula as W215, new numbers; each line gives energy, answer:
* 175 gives 4.954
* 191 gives 4.666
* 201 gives 4.728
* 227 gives 5.031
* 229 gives 4.891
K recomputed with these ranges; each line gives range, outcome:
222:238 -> 5.031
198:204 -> 4.728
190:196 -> 4.838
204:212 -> 4.847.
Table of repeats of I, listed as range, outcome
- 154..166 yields 4.995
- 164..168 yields 4.94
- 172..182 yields 5.195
